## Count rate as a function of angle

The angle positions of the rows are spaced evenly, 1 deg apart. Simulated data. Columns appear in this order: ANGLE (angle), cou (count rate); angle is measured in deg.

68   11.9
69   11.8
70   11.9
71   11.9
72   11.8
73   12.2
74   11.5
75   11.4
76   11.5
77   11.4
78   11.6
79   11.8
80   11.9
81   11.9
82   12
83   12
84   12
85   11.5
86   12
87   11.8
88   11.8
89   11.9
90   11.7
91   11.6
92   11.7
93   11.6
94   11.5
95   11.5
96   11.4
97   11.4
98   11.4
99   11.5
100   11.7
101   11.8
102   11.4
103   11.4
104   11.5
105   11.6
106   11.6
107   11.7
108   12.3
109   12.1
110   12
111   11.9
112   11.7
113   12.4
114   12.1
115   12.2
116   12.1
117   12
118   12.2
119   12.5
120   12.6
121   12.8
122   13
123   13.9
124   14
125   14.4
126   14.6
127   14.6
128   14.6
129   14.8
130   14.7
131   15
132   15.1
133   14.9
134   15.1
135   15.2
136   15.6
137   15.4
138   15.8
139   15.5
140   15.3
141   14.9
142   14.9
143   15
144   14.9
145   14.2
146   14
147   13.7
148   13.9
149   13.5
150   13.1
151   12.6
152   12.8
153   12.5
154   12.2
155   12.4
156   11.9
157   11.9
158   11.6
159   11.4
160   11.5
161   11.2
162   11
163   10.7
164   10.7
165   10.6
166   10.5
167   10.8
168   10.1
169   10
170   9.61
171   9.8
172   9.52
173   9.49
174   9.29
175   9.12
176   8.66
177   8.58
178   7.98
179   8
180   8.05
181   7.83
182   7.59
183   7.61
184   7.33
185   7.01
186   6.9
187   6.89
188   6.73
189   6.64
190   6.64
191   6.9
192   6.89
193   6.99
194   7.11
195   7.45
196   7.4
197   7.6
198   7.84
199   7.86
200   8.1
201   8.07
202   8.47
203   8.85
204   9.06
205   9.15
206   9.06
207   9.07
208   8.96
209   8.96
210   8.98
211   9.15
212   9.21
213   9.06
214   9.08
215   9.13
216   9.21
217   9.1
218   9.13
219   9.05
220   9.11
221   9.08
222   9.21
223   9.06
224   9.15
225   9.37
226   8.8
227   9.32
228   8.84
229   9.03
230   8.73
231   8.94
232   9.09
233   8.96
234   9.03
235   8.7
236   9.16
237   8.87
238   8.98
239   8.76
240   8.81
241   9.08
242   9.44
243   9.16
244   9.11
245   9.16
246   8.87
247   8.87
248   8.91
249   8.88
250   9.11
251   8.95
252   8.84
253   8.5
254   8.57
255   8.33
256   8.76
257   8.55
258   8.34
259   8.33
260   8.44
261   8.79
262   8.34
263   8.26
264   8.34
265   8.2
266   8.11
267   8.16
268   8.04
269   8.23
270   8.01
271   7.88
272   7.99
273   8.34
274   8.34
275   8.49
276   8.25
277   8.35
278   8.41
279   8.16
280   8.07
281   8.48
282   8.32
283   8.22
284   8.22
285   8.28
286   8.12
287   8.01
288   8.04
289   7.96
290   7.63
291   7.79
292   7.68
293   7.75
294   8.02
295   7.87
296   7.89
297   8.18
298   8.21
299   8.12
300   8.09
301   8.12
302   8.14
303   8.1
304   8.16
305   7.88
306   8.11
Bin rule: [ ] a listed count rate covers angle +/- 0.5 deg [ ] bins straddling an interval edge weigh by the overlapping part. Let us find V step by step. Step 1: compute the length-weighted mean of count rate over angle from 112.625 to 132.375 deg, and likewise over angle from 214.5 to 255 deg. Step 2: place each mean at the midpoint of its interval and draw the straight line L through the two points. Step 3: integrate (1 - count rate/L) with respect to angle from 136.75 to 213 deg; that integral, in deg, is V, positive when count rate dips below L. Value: 9.2 deg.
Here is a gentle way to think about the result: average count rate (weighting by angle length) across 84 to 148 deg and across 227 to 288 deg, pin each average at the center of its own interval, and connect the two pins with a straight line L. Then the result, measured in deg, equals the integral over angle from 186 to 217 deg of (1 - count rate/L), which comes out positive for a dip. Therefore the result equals 6.5 deg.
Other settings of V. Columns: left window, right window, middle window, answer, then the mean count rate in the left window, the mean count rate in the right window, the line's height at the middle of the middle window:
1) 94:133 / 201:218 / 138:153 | -3.58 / 12.6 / 9.01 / 11.4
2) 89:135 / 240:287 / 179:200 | 6.41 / 12.6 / 8.49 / 10.5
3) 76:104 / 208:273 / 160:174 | -0.15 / 11.7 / 8.8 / 10.2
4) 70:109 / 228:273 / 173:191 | 4.05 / 11.7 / 8.67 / 9.96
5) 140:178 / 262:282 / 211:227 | 1.17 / 11.7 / 8.22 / 9.85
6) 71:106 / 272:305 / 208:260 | 0.73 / 11.7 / 8.11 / 9.08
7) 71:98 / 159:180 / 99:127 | -3.31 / 11.7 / 9.85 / 11.1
